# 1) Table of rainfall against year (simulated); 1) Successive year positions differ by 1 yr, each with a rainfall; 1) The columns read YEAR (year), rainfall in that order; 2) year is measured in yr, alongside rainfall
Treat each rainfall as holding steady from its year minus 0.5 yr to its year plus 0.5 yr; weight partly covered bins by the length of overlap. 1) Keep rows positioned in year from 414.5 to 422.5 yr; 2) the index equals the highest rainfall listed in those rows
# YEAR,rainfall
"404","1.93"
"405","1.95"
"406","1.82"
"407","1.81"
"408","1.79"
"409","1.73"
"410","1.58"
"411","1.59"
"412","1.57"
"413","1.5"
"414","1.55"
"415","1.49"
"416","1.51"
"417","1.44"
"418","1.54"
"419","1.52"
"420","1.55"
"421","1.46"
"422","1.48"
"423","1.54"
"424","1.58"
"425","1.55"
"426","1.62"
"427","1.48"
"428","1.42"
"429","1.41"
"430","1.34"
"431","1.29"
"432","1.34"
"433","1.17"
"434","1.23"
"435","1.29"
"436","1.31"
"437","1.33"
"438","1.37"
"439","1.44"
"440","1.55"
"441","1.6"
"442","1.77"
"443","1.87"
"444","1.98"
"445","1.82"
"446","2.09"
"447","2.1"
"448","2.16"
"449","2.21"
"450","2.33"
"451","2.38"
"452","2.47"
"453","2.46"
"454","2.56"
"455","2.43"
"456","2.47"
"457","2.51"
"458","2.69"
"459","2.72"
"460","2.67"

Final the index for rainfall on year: 1.55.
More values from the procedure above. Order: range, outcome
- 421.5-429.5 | 1.62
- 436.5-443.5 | 1.87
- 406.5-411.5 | 1.81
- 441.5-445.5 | 1.98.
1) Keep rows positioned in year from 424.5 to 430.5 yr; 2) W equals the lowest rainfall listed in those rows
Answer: 1.34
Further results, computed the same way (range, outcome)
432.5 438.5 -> 1.17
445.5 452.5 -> 2.09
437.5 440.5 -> 1.37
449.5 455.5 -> 2.33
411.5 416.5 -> 1.49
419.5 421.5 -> 1.46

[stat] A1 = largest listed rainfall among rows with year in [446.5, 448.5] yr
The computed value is 2.16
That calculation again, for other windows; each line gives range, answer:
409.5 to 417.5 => 1.59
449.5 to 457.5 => 2.56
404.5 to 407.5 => 1.95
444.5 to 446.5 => 2.09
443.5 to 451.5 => 2.38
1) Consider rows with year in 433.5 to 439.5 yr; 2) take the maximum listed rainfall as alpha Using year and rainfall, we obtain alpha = 1.44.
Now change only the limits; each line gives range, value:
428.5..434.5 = 1.41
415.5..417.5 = 1.51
